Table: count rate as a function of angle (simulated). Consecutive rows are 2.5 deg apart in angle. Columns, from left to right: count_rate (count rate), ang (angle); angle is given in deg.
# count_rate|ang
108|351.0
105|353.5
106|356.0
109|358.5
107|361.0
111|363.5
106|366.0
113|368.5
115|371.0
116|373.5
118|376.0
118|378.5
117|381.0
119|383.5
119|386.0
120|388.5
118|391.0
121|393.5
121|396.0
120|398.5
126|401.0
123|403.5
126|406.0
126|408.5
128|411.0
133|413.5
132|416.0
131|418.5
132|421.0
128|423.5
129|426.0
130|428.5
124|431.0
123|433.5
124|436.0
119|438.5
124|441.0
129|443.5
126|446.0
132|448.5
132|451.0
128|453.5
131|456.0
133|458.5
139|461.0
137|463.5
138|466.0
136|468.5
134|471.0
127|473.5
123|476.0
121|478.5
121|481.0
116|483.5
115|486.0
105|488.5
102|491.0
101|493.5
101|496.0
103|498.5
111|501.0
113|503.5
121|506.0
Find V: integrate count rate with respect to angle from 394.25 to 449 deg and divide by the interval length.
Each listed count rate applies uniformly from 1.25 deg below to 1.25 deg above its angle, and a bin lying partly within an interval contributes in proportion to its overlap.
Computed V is 127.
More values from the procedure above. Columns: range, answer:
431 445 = 124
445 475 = 133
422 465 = 129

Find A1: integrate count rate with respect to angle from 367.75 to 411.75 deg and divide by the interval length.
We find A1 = 120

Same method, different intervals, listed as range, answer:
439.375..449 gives 127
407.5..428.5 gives 130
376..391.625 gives 118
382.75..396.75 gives 120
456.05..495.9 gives 123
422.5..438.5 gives 126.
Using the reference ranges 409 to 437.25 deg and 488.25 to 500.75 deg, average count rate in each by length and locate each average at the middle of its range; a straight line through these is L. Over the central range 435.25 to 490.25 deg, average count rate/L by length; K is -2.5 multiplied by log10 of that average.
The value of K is -0.11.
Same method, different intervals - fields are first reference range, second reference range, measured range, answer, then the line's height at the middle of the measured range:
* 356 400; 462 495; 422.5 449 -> -0.06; 119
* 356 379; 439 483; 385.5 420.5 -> -0.05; 119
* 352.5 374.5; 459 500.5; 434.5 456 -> -0.09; 117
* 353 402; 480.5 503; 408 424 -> -0.16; 113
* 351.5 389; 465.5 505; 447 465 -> -0.15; 115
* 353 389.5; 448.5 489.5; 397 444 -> -0.05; 121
